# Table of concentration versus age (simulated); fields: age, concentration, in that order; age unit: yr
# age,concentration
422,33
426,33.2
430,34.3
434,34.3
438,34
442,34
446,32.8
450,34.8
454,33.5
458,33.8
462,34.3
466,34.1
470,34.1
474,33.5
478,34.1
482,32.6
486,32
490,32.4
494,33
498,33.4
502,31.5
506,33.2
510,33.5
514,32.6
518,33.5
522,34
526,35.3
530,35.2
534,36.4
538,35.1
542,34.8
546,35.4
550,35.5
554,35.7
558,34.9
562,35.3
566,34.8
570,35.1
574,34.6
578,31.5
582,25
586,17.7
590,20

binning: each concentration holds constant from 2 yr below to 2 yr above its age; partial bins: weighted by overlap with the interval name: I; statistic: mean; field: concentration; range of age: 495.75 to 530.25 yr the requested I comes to 33.5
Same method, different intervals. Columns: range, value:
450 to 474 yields 34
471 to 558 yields 34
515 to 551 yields 34.9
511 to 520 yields 33.1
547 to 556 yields 35.6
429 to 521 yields 33.4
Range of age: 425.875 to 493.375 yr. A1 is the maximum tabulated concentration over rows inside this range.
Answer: 34.8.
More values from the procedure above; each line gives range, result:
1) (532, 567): 36.4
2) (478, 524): 34.1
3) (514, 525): 34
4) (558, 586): 35.3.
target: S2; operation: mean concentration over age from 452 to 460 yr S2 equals 33.6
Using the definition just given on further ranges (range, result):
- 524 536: 35.6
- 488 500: 32.9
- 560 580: 34.3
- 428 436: 34.3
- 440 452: 33.9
